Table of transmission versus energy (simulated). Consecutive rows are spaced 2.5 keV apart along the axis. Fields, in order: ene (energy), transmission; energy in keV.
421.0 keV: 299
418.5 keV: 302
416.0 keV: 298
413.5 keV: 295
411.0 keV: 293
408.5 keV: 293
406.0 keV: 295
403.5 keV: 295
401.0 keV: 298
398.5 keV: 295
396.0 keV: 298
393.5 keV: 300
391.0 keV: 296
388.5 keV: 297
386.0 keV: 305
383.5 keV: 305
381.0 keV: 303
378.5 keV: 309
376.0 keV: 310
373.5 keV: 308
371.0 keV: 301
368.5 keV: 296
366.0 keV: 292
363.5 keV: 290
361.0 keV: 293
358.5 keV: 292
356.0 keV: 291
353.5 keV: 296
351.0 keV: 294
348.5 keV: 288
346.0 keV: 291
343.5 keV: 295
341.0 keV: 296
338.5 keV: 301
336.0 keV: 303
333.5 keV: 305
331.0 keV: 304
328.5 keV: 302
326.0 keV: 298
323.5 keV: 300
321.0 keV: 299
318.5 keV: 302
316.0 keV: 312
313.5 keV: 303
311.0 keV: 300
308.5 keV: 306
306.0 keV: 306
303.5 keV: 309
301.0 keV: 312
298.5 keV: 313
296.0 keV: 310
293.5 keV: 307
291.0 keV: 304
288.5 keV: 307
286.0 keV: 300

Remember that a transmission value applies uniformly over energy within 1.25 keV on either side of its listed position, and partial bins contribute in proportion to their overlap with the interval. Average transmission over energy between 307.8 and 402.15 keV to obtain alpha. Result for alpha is 299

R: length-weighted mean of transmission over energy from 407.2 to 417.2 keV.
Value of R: 295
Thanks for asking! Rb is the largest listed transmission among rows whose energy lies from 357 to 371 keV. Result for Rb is 301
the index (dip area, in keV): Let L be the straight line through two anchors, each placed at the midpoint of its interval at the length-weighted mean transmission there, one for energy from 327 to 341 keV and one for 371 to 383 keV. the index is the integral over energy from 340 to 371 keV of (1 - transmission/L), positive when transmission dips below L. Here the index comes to 1.2 keV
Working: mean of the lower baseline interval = 302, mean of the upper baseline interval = 307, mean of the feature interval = 293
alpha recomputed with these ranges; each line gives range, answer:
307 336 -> 303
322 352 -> 298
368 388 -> 305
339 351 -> 293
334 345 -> 299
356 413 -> 298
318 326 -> 300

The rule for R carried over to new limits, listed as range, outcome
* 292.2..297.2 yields 308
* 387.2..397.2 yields 298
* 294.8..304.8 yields 311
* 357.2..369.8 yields 293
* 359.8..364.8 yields 291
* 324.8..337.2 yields 302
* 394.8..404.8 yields 296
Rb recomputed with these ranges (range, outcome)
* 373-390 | 310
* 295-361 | 313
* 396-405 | 298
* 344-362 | 296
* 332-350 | 305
